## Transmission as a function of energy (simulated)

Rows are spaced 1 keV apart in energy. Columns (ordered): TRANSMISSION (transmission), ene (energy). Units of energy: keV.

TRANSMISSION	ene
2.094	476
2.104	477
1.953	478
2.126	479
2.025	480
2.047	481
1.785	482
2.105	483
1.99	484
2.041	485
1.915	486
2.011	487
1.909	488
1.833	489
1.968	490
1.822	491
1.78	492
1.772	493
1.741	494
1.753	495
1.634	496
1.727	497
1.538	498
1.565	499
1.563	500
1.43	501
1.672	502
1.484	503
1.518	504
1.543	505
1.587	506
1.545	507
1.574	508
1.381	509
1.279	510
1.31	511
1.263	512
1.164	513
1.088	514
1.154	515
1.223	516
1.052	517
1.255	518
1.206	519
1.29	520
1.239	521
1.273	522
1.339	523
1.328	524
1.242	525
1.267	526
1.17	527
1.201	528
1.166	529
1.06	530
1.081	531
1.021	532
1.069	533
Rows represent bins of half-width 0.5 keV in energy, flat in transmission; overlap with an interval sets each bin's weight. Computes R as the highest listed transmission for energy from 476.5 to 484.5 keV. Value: 2.126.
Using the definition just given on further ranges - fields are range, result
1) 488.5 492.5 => 1.968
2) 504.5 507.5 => 1.587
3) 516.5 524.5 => 1.339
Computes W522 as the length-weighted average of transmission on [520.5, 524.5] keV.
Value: 1.29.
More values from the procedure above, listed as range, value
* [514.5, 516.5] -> 1.19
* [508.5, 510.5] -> 1.33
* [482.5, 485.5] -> 2.05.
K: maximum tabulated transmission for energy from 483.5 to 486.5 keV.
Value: 2.041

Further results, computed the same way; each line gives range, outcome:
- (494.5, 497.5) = 1.753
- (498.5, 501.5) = 1.565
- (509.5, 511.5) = 1.31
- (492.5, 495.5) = 1.772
